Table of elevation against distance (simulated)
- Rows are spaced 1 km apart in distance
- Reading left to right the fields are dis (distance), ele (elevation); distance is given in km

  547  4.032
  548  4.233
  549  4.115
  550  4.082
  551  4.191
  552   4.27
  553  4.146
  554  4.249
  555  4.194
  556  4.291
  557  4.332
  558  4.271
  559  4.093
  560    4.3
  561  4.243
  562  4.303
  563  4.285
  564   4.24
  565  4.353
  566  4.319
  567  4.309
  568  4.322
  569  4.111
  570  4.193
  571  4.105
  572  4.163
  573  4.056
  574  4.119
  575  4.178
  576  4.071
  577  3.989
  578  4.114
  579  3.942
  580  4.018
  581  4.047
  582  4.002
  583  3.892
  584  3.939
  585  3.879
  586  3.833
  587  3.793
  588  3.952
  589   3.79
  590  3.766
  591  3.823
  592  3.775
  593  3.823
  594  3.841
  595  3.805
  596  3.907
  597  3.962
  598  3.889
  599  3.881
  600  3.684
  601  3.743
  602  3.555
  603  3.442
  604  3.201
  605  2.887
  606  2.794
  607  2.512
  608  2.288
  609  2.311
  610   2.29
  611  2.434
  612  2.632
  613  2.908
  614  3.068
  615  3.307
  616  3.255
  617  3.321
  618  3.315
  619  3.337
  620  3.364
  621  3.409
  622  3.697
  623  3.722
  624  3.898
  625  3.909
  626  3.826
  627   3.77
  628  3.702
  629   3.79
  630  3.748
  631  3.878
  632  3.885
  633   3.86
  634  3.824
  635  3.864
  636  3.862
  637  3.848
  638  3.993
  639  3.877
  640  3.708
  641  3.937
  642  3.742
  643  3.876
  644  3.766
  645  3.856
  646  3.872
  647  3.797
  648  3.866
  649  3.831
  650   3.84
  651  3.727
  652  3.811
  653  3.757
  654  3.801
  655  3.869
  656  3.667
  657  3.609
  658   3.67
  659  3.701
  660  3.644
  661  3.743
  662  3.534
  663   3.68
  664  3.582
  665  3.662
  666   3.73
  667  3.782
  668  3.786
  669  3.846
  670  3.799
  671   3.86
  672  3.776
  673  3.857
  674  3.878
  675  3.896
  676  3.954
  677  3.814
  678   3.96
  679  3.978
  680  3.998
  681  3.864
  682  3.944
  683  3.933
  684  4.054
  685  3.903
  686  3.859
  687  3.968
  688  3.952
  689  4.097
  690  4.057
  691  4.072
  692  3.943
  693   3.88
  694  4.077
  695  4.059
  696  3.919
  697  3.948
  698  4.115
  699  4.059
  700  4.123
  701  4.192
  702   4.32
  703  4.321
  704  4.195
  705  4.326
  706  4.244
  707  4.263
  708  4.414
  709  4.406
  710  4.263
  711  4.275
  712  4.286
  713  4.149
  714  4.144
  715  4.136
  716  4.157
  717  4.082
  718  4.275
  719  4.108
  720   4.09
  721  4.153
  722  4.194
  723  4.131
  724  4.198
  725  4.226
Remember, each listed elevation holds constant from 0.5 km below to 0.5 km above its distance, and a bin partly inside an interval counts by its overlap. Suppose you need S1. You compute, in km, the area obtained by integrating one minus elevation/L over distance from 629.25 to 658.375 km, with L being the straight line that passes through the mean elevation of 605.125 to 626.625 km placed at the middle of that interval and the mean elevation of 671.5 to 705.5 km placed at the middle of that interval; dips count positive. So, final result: -3.0 km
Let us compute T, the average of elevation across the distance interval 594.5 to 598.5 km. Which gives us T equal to 3.89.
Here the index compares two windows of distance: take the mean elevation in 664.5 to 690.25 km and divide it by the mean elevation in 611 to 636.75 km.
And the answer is 1.1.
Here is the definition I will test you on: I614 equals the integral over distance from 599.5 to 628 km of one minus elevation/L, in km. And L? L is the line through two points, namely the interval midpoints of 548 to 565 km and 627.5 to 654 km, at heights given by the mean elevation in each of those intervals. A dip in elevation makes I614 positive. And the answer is 5.3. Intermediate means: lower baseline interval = 4.23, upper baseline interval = 3.83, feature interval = 3.22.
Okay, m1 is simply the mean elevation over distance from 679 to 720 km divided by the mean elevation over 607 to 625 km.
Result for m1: 1.33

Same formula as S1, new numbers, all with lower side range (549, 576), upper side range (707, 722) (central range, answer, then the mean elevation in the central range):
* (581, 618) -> 6.9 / 3.43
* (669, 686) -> 1.3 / 3.9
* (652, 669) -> 2.0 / 3.71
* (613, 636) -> 3.3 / 3.61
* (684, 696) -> 0.6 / 3.99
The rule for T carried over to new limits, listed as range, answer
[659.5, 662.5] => 3.64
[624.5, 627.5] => 3.83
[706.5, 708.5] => 4.34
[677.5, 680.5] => 3.98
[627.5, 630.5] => 3.75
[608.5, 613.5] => 2.51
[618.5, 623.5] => 3.51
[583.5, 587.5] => 3.86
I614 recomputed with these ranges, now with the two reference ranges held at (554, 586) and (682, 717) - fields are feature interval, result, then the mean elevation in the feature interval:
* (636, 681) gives 3.56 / 3.8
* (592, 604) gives 1.13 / 3.75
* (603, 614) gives 3.87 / 2.68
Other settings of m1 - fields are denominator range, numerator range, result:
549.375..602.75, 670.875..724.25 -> 1.01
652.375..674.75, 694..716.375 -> 1.12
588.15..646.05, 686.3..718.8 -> 1.17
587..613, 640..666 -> 1.12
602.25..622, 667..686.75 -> 1.31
